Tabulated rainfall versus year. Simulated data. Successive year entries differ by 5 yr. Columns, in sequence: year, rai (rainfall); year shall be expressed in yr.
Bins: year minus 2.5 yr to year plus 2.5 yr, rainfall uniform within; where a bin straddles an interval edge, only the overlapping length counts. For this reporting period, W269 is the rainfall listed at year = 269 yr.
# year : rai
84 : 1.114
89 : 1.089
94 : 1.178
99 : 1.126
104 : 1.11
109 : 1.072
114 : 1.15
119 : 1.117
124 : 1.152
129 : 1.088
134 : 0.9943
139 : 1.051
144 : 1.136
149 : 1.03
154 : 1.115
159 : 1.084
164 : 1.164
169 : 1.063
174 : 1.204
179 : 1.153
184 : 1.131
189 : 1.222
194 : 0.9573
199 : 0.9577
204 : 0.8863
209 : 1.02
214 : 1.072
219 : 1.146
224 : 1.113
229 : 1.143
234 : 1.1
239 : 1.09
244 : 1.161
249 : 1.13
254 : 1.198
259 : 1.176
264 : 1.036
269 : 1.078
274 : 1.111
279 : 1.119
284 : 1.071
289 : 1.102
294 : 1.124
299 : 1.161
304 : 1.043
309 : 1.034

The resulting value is 1.078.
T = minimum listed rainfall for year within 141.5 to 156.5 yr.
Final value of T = 1.03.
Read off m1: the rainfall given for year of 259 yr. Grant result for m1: 1.176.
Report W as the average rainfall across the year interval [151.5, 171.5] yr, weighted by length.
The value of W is 1.11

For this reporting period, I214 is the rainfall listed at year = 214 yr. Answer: 1.072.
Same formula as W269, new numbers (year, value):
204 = 0.8863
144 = 1.136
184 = 1.131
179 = 1.153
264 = 1.036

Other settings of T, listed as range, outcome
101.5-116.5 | 1.072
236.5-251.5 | 1.09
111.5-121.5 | 1.117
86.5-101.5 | 1.089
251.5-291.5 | 1.036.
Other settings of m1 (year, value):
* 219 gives 1.146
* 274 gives 1.111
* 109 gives 1.072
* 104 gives 1.11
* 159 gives 1.084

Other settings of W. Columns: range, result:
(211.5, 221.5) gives 1.11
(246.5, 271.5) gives 1.12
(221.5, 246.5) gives 1.12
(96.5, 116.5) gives 1.11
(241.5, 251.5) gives 1.15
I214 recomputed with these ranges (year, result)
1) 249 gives 1.13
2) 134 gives 0.9943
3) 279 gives 1.119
